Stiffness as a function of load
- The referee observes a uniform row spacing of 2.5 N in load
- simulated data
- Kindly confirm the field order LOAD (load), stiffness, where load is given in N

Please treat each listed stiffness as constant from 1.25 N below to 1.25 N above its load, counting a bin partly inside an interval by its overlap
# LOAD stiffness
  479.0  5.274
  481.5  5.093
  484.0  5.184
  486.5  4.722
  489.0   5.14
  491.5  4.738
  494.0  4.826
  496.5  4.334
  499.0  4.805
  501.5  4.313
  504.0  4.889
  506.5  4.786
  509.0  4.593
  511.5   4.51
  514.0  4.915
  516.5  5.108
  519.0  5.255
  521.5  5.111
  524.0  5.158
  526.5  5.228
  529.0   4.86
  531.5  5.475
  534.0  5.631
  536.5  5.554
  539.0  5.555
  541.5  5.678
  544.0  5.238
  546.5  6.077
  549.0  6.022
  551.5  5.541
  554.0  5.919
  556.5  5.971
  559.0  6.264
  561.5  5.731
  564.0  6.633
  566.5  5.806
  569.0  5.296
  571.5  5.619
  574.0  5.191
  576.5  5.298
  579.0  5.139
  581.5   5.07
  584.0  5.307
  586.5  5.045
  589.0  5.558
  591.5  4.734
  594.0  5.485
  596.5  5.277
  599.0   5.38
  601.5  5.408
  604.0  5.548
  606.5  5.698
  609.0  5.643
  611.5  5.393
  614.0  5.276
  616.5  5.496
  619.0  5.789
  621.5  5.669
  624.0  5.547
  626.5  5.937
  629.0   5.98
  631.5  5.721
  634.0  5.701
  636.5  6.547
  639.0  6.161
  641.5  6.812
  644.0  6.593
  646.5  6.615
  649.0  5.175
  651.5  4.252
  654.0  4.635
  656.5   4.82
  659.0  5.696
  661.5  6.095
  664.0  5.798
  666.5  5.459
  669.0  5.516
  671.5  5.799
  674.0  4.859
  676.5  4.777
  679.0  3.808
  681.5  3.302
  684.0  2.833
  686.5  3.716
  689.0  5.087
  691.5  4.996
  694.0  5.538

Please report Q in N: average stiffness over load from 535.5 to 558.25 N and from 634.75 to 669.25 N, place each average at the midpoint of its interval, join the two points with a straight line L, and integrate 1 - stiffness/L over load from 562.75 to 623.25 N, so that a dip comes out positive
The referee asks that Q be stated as 3.0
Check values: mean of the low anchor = 5.74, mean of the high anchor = 5.73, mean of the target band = 5.45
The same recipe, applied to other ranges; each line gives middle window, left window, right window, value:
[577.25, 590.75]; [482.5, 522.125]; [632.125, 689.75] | -0.5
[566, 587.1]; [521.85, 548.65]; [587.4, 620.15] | 0.6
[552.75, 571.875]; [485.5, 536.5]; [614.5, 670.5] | -2.5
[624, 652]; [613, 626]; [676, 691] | -4.8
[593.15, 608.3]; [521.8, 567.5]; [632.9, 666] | 0.6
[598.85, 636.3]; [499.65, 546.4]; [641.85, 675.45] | -1.7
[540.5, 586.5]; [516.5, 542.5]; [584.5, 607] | -2.6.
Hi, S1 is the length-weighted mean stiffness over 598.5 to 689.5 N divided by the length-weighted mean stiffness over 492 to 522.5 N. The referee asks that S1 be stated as 1.1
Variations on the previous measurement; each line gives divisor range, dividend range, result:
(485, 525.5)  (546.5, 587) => 1.17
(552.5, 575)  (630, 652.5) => 1.02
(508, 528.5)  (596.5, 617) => 1.10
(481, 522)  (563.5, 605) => 1.11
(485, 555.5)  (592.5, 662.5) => 1.10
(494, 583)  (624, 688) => 1.00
